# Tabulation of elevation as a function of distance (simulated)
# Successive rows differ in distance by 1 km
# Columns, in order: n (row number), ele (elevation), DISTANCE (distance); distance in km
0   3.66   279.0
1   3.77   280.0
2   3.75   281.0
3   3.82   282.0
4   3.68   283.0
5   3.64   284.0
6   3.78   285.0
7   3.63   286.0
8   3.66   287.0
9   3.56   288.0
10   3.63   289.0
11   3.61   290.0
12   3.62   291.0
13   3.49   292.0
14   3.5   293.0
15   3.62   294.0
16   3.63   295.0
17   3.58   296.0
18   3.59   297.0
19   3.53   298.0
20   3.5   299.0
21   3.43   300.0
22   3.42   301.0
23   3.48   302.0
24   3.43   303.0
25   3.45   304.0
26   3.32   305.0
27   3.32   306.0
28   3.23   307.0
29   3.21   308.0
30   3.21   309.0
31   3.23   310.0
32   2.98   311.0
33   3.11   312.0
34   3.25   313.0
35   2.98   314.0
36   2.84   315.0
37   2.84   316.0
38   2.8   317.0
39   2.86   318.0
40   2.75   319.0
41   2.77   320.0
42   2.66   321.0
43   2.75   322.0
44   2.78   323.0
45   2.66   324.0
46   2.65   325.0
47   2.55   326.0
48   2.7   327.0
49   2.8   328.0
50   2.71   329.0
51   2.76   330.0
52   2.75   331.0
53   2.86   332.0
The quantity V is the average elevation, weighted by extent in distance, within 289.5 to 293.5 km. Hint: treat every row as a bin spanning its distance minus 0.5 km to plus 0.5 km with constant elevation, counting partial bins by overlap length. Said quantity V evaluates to 3.55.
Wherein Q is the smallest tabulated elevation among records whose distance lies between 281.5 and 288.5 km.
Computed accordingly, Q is 3.56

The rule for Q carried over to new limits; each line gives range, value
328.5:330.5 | 2.71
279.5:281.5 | 3.75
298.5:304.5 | 3.42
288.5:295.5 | 3.49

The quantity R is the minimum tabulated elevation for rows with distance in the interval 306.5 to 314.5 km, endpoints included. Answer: 2.98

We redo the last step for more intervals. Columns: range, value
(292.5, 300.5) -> 3.43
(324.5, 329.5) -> 2.55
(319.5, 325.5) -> 2.65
